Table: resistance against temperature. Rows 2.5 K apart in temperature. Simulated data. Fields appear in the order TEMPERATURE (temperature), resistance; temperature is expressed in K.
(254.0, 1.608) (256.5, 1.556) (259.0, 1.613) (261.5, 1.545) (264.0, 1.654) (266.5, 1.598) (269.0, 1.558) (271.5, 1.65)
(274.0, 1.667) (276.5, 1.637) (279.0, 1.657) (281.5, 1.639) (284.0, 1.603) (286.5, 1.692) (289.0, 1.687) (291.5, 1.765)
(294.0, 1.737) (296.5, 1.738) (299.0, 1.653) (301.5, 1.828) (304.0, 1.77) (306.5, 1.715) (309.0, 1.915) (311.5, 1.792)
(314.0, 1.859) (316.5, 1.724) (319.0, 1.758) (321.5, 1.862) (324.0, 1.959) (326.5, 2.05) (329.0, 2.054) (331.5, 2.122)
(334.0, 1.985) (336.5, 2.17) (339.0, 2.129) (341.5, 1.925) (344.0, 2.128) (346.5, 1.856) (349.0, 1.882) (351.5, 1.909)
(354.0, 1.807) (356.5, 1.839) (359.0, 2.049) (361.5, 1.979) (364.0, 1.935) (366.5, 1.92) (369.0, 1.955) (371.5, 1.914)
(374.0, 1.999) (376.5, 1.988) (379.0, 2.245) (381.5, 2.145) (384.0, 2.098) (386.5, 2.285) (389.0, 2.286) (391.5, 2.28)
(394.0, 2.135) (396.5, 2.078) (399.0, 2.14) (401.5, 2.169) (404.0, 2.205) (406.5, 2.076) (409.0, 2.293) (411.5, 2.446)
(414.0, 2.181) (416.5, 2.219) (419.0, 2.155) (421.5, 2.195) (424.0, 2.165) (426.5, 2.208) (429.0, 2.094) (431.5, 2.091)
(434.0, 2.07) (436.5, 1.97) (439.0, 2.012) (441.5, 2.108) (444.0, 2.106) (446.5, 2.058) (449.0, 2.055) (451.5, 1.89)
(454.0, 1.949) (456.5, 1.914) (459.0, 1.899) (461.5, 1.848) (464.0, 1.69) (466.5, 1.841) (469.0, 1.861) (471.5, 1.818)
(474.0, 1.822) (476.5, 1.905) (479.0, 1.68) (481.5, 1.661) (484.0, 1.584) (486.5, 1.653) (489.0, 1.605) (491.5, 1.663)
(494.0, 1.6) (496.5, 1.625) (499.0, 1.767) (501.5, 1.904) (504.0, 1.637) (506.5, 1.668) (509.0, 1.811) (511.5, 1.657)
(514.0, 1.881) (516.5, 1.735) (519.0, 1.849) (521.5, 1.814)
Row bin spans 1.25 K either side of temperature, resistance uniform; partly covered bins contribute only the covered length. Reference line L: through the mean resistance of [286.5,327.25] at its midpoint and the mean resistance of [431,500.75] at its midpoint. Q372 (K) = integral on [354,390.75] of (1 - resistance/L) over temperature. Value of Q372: -4.6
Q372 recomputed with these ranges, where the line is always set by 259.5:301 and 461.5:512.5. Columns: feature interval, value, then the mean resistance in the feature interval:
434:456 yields -3.9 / 2.02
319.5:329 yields -1.6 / 1.95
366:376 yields -1.6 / 1.95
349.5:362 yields -1.7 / 1.91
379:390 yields -3.3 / 2.21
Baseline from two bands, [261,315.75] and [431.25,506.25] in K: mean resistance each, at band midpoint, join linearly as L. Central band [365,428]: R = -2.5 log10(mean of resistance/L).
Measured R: -0.20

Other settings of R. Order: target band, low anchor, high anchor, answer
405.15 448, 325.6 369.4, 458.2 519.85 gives -0.160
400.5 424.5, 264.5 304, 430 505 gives -0.228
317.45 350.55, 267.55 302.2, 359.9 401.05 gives -0.056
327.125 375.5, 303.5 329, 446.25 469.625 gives -0.065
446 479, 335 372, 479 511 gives -0.079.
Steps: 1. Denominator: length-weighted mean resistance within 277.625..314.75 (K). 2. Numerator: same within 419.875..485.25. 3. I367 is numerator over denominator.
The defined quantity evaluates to 1.12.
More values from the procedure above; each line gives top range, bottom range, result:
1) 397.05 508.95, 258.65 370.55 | 1.07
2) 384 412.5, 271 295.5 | 1.32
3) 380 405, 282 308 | 1.27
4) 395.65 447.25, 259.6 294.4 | 1.30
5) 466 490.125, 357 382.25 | 0.87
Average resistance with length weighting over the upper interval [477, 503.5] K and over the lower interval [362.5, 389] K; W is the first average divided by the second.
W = 0.82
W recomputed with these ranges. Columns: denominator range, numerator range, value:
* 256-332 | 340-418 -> 1.19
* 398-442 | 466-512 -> 0.80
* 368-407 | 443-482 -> 0.88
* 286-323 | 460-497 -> 0.98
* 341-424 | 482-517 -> 0.81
